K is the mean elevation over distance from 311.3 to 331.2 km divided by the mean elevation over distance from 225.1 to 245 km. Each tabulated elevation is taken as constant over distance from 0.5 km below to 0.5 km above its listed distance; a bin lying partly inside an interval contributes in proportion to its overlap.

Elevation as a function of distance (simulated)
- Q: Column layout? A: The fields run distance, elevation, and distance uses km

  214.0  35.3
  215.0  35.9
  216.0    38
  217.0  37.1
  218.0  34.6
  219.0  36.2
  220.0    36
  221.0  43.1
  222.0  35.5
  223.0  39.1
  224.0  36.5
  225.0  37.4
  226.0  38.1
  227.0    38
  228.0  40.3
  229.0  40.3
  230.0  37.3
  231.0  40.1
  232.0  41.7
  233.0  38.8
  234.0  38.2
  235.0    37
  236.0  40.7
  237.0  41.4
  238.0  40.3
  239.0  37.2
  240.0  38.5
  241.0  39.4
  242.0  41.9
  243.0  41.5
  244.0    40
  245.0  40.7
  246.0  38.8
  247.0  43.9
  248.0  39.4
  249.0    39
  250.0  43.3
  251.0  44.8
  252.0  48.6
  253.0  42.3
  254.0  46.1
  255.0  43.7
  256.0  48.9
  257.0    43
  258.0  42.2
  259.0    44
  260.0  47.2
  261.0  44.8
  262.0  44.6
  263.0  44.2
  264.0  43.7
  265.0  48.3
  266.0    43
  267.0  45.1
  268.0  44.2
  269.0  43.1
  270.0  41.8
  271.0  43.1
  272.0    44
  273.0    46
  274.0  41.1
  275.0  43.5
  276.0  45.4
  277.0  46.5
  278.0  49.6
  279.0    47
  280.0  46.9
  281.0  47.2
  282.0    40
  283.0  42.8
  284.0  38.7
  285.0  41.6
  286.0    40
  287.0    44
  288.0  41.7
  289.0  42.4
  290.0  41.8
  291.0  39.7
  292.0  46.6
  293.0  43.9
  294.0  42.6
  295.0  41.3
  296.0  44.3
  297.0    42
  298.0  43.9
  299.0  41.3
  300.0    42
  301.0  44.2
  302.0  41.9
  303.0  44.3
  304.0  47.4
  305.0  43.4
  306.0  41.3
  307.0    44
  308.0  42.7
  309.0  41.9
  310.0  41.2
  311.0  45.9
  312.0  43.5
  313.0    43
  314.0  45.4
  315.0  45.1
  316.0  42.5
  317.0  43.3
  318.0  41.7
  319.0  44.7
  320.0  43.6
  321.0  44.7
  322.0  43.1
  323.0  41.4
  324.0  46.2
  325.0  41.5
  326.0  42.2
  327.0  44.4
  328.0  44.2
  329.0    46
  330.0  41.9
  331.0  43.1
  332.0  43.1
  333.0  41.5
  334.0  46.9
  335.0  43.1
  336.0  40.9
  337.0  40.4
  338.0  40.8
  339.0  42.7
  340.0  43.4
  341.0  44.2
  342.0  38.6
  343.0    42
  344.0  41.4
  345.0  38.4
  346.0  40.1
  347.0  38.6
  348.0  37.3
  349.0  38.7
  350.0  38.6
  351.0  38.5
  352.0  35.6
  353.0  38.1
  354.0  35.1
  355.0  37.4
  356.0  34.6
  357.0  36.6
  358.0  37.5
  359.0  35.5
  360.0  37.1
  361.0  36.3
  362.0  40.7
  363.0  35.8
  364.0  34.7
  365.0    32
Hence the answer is 1.10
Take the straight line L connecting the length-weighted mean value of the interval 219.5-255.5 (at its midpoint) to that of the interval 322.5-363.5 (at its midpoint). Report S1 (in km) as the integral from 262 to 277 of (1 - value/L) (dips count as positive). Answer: -1.4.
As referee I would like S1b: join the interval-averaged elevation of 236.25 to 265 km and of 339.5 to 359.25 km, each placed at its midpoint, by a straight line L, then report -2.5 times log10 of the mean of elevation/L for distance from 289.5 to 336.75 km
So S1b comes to -0.08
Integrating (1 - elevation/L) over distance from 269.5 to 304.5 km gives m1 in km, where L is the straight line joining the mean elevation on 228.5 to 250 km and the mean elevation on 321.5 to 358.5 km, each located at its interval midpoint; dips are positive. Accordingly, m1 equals -2.73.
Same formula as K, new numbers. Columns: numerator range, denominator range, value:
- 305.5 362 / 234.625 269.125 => 0.97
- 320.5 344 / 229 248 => 1.08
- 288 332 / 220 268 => 1.04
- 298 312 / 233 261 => 1.03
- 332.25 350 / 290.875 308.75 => 0.95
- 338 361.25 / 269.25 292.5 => 0.89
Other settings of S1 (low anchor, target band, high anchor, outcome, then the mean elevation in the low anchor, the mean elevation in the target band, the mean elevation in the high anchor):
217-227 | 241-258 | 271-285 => -0.80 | 37.4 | 42.7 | 44.4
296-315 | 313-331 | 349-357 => -1.09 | 43.4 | 43.6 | 36.9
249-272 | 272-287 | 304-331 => 0.03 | 44.4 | 44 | 43.5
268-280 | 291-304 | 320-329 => 0.29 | 44.7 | 43.2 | 43.6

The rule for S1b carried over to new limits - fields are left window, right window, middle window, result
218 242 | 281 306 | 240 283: -0.080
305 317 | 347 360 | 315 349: -0.056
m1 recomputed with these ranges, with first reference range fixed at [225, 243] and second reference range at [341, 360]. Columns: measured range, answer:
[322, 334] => -1.6 km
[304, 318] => -1.8 km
